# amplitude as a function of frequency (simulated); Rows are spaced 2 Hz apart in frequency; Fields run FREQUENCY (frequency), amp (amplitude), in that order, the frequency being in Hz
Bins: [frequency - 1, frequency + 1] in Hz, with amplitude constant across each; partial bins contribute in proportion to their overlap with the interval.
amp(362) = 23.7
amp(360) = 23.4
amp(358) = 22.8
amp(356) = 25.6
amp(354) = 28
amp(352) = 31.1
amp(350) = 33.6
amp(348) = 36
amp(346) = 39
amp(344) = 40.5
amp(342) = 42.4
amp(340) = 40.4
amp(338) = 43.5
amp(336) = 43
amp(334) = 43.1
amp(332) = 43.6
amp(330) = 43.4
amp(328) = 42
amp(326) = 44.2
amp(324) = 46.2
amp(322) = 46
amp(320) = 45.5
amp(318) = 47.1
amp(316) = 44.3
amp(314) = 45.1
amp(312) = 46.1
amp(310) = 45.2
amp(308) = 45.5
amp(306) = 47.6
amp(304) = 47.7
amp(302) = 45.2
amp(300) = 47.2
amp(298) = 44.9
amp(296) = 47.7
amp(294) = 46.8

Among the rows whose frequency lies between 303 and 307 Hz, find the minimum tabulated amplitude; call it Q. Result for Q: 47.6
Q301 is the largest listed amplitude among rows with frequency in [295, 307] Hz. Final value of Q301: 47.7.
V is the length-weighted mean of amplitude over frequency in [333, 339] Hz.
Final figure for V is 43.2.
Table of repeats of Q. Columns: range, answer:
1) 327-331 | 42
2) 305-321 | 44.3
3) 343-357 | 25.6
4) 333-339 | 43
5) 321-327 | 44.2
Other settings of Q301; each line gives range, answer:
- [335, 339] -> 43.5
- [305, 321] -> 47.6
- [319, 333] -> 46.2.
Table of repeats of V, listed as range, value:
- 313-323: 45.6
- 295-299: 46.3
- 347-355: 32.2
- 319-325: 45.9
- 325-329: 43.1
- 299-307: 46.9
